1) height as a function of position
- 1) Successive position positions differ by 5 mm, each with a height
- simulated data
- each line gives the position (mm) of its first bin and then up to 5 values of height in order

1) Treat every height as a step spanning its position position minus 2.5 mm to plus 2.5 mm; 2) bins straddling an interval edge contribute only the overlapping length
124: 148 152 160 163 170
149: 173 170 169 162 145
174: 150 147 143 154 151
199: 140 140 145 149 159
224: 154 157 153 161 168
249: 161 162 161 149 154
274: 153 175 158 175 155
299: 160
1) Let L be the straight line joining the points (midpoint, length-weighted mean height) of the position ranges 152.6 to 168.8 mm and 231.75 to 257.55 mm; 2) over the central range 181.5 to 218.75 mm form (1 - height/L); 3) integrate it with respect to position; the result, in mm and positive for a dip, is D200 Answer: 3.6 mm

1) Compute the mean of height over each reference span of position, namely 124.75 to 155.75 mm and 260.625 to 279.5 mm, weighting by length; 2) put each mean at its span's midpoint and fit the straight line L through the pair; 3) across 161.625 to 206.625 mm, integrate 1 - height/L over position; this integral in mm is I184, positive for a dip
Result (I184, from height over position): 3.7 mm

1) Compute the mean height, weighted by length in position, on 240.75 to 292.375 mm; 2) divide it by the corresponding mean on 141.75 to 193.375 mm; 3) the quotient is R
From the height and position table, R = 1.02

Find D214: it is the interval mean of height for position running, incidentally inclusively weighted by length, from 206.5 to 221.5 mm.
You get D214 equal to 151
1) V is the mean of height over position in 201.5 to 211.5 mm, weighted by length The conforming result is 142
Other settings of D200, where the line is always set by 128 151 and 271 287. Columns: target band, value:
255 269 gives 0.6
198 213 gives 1.9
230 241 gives 0.4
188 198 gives 0.8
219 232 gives 0.5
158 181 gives 1.4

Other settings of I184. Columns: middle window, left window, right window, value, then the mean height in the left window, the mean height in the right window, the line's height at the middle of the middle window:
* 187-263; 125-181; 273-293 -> 4.1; 160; 165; 163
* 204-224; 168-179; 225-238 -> 0.4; 148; 156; 153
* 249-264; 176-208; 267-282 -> -0.2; 146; 161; 158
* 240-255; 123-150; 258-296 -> -0.3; 161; 160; 160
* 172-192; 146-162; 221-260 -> 2.2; 170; 160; 167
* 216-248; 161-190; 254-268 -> -0.9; 150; 156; 154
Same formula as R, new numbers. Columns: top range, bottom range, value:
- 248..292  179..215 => 1.10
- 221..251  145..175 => 0.98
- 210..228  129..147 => 0.94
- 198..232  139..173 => 0.91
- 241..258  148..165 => 0.97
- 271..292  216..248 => 1.04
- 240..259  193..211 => 1.14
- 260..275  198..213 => 1.07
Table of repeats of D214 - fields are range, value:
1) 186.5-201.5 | 148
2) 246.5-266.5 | 158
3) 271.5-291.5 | 165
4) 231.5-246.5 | 161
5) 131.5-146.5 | 164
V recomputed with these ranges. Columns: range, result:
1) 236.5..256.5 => 163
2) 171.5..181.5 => 148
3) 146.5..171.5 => 164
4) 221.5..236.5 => 155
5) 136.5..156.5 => 169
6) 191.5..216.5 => 145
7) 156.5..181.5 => 155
